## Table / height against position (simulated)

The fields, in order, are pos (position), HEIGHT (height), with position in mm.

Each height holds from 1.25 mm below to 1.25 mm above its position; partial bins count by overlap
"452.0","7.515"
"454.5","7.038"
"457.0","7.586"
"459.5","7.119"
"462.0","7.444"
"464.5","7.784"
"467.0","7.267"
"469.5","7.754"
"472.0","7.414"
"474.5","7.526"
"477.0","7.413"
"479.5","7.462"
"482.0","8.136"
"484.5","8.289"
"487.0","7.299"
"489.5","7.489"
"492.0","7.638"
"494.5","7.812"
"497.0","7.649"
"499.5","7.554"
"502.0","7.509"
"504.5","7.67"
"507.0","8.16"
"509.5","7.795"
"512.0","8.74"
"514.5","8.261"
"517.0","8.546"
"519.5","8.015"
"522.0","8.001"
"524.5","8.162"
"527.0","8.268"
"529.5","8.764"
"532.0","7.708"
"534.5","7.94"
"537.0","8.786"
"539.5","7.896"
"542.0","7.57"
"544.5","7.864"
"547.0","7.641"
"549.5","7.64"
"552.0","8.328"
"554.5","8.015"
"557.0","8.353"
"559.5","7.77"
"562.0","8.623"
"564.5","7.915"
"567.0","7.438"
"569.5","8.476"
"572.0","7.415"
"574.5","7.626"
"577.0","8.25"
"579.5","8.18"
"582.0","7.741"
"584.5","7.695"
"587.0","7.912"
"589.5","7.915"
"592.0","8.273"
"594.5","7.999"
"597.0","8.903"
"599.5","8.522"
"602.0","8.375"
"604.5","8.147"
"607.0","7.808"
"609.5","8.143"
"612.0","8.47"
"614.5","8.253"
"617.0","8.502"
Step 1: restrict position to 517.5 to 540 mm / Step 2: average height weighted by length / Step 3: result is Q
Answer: 8.19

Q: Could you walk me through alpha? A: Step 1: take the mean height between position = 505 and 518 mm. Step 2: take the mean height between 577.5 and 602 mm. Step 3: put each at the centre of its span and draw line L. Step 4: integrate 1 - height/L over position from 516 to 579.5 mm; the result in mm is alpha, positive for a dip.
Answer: 1.27 mm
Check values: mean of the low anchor 8.26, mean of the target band 8.04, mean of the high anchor 8.14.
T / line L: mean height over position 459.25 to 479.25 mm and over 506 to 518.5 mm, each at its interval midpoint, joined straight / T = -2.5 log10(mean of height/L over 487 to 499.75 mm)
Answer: 0.05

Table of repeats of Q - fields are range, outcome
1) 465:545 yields 7.89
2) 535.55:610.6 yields 8.04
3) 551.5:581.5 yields 8.02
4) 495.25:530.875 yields 8.07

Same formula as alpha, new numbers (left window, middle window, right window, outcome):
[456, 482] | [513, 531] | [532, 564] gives -1.0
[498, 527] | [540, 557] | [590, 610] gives 0.5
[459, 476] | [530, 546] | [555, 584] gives -0.3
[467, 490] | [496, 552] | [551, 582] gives -1.3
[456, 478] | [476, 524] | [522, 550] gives -0.8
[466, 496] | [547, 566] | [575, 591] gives -0.5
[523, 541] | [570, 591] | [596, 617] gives 1.1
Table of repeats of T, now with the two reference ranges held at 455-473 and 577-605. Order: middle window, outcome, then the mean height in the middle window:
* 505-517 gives -0.070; 8.24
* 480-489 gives -0.037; 7.84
